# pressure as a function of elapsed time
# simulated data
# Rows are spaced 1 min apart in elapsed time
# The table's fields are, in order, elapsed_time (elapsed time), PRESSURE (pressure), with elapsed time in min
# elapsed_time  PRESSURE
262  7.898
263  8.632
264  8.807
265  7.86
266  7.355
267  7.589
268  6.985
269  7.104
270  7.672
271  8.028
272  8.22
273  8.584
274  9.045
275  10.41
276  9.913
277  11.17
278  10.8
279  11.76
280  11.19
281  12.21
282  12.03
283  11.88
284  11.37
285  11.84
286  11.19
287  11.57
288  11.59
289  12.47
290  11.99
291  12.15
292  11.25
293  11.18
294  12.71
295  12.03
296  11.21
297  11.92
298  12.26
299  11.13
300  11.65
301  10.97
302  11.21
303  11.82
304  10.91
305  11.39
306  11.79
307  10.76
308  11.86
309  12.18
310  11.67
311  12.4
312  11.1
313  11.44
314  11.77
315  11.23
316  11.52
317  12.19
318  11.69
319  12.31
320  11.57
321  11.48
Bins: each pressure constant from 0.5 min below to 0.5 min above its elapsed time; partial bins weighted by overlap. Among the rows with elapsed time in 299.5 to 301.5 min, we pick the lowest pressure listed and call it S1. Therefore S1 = 10.97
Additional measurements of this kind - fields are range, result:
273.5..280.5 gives 9.045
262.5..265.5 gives 7.86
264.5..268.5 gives 6.985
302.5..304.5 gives 10.91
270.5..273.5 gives 8.028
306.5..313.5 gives 10.76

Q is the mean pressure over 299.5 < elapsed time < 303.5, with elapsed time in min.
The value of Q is 11.4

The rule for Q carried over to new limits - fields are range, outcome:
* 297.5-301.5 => 11.5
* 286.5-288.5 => 11.6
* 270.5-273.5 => 8.28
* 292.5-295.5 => 12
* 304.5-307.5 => 11.3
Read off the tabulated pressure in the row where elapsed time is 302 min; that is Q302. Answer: 11.21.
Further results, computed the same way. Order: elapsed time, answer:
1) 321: 11.48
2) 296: 11.21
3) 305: 11.39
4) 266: 7.355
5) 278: 10.8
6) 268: 6.985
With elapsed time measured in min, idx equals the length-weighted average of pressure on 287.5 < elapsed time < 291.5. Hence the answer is 12.1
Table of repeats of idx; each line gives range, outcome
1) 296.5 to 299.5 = 11.8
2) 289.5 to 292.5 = 11.8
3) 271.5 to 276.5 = 9.23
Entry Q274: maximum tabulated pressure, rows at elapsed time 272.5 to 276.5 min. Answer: 10.41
